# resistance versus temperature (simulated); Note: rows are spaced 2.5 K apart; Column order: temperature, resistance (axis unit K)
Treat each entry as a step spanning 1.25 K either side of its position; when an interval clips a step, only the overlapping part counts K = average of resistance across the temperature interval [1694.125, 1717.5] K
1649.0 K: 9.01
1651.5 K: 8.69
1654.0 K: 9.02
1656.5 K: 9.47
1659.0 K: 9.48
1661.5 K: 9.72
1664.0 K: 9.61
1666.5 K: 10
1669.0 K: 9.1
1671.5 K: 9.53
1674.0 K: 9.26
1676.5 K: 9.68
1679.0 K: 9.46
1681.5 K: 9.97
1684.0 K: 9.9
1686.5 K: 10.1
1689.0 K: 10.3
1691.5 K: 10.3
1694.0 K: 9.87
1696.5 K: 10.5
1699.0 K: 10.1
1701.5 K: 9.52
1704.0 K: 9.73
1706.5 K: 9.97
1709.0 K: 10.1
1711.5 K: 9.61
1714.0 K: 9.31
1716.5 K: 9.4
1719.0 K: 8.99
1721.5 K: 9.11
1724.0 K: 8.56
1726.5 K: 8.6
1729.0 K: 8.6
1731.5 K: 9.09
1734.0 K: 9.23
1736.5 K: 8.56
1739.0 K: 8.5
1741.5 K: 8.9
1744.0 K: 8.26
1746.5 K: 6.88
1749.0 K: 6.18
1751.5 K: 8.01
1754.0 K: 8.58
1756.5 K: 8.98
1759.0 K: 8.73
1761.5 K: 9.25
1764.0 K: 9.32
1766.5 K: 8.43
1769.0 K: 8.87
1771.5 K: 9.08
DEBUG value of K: 9.81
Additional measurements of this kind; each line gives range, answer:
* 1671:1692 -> 9.83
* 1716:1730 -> 8.85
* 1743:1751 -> 7.16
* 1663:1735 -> 9.57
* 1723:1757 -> 8.34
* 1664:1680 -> 9.51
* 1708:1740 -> 9.05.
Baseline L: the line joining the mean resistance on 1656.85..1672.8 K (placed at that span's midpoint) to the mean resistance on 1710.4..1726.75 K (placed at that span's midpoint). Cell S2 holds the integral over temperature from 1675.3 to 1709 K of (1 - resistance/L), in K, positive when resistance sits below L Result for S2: -2.3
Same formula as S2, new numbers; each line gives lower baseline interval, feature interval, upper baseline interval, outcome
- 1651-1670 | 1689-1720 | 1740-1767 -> -3.2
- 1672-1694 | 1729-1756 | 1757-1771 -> 2.7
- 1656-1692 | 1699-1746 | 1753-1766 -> 0.9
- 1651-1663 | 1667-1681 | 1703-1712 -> 0.1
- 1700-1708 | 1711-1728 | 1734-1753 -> 0.0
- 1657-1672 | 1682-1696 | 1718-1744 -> -1.2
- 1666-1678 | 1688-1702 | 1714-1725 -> -1.3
